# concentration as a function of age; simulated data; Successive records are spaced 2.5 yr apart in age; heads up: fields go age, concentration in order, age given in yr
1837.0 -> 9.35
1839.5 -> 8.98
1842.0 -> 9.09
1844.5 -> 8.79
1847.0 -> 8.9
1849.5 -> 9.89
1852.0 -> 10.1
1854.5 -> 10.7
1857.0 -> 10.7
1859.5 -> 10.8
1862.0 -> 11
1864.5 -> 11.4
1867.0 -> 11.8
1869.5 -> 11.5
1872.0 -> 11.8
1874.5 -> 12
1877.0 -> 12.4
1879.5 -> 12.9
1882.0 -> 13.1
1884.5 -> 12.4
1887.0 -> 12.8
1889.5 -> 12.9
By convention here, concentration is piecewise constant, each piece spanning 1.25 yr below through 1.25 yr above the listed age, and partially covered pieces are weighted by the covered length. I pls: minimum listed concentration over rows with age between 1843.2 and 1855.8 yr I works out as 8.79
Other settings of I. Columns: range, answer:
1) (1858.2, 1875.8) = 10.8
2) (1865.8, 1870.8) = 11.5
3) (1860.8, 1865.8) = 11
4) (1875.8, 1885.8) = 12.4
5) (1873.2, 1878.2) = 12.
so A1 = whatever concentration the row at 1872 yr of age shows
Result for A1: 11.8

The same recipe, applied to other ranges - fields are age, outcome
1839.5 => 8.98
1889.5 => 12.9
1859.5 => 10.8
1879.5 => 12.9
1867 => 11.8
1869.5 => 11.5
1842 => 9.09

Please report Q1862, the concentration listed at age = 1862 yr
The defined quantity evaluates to 11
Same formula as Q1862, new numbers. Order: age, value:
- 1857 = 10.7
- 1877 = 12.4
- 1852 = 10.1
